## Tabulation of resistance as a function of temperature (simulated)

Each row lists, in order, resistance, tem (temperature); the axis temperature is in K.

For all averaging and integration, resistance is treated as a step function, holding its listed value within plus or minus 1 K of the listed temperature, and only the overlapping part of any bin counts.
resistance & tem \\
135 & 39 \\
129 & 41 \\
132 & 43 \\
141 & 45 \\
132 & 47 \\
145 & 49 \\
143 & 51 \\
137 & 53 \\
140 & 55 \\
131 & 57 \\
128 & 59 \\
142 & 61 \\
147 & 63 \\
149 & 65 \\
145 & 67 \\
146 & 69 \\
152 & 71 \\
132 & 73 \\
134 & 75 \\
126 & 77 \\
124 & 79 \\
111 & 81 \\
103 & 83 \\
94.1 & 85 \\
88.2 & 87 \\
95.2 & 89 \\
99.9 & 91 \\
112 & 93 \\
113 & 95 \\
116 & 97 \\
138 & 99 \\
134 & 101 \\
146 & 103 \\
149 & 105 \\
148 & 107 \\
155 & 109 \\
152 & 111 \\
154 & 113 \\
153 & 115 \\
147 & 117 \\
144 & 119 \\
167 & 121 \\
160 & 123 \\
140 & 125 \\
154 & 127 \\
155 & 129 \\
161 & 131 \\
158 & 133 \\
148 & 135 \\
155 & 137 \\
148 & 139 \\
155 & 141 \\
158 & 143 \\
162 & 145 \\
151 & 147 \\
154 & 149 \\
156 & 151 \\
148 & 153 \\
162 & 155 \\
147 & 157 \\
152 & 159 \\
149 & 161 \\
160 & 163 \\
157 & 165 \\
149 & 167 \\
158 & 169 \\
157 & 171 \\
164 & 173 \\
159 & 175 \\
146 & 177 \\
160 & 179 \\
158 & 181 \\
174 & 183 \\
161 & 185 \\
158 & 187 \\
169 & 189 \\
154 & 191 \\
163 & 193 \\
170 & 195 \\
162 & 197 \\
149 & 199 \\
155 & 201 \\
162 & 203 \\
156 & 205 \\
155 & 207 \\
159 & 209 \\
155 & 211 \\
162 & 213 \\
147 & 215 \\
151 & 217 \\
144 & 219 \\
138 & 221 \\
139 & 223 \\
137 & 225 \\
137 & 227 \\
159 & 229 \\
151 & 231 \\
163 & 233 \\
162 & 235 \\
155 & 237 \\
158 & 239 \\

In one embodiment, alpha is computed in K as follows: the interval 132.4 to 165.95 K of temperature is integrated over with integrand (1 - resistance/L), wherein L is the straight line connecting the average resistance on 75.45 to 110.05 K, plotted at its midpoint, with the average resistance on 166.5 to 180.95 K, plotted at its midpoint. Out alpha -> -1.9 K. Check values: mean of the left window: 121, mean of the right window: 157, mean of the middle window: 154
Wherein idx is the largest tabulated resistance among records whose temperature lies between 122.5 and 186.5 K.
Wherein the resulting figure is 174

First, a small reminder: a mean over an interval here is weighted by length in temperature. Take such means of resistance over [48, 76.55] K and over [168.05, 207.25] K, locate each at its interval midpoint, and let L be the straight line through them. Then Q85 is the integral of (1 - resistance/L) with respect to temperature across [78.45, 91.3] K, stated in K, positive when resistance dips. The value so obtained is 3.8 K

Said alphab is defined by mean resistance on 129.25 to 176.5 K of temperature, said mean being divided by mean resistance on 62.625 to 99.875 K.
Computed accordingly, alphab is 1.27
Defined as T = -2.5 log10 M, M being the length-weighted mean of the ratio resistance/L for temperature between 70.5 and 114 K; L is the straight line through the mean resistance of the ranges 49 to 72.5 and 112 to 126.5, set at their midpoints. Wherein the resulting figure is 0.172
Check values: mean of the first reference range 142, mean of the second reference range 152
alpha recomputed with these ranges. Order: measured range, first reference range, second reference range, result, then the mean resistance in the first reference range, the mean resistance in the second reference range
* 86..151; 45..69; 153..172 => 2.4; 140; 154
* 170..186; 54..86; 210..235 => -1.8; 132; 149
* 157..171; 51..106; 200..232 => -1.2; 127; 150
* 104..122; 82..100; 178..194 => -4.9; 107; 162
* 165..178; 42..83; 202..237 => -0.8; 136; 152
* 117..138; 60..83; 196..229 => -1.8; 136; 151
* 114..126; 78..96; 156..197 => -2.7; 104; 158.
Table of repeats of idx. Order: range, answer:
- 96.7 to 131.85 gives 167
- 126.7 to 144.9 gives 161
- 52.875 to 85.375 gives 152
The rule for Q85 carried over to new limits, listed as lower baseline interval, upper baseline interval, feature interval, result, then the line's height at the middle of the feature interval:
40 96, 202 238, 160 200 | -3.7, 145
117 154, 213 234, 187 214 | -1.8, 149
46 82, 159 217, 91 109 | 1.5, 143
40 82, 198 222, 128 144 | -1.1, 145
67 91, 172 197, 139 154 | -0.9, 146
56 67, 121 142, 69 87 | 2.7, 143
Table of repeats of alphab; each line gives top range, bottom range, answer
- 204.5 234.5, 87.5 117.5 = 1.13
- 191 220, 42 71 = 1.11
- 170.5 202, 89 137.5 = 1.12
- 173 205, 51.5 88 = 1.23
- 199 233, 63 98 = 1.25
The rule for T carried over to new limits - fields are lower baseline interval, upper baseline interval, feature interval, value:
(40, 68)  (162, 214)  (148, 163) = 0.007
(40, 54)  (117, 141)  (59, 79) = 0.011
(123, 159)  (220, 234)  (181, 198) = -0.097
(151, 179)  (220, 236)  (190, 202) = -0.051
